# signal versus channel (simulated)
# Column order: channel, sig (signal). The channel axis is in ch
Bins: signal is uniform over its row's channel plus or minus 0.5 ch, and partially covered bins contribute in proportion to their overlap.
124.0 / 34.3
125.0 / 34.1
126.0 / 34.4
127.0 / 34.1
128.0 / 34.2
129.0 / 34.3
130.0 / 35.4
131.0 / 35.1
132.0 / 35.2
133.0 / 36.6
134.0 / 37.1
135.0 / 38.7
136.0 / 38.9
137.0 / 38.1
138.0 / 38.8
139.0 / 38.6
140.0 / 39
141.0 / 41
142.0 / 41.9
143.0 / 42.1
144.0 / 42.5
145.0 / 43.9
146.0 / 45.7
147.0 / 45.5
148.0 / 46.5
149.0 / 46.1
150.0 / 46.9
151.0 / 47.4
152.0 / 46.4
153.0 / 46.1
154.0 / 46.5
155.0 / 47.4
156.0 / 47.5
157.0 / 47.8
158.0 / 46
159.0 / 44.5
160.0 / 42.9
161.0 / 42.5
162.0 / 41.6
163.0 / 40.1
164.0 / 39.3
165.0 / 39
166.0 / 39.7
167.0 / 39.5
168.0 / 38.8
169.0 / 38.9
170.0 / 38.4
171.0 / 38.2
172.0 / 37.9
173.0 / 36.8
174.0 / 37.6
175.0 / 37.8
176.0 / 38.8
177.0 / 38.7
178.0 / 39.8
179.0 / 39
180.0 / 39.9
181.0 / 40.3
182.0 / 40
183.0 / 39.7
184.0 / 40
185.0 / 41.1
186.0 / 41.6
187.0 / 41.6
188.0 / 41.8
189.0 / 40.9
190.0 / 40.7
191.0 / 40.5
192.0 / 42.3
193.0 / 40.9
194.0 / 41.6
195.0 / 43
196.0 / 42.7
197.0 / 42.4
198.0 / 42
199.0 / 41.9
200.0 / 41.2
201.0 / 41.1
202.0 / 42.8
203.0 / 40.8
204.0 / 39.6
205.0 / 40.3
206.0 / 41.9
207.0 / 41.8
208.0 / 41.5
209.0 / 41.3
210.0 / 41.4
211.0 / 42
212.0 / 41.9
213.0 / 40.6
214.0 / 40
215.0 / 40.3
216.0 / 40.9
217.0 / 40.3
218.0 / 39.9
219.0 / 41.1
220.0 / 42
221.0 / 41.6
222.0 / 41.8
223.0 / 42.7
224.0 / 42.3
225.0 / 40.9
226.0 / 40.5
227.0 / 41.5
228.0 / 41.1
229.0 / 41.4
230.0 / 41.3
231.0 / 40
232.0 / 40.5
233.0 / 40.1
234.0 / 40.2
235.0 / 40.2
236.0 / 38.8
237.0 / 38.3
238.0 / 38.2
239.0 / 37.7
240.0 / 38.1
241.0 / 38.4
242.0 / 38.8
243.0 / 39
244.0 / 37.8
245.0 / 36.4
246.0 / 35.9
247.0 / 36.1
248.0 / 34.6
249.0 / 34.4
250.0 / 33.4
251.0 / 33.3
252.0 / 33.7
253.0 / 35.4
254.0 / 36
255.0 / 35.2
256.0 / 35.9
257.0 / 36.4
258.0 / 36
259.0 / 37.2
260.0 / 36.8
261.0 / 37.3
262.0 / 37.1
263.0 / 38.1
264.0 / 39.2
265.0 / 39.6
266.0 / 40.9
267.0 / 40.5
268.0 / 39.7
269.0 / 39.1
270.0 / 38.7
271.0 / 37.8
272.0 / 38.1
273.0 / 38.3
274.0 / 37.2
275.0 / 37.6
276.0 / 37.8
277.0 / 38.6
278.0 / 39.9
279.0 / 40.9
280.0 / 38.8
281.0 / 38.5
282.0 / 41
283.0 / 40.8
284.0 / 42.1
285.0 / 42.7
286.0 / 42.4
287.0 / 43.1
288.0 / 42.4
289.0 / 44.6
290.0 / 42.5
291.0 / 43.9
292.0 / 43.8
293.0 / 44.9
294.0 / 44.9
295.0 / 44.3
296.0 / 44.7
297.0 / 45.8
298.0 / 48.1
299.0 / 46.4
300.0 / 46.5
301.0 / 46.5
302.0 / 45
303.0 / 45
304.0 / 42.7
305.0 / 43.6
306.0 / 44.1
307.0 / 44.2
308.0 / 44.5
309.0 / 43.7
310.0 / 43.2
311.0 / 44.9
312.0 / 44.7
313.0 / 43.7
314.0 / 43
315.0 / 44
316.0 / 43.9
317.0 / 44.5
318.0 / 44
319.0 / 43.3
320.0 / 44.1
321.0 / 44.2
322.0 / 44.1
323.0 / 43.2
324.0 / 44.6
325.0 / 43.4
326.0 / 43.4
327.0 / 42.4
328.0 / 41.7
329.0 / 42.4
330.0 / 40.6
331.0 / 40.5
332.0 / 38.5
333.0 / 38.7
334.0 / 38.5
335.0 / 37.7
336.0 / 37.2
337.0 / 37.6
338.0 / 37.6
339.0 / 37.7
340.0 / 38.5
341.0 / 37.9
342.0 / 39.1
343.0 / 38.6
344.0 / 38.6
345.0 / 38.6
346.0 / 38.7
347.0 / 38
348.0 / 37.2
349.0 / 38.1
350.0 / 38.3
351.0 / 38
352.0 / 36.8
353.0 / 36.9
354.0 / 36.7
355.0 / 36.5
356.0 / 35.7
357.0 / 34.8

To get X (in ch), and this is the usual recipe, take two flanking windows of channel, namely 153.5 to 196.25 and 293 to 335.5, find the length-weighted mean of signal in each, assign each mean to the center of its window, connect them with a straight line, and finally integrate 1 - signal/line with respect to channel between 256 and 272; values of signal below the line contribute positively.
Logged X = 1.65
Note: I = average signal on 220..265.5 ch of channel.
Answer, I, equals 38.2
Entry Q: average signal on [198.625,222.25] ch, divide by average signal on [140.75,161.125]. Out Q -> 0.91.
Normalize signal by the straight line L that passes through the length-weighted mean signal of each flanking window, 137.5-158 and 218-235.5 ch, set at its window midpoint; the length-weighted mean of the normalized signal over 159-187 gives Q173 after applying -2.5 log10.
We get 0.10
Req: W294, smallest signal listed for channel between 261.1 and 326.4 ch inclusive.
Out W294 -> 37.1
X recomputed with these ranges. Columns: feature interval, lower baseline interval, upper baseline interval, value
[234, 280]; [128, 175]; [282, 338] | 5.31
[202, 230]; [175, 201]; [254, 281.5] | -0.91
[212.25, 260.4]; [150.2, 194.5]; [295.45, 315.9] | 4.83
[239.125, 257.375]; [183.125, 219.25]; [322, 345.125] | 2.11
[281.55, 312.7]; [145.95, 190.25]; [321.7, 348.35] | -2.98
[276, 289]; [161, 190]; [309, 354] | -0.20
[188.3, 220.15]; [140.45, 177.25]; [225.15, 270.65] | -0.90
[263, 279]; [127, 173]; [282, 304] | 1.76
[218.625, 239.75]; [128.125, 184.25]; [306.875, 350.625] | 0.23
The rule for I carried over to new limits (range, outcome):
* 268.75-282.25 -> 38.7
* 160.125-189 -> 39.7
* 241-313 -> 40.3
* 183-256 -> 39.9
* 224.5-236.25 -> 40.6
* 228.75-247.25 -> 38.8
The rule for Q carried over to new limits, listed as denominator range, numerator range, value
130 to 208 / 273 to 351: 1.01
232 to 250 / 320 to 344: 1.07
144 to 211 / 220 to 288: 0.93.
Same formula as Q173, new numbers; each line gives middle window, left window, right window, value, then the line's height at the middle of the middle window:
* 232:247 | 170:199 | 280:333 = 0.089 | 41.7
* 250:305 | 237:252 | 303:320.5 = -0.005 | 40.2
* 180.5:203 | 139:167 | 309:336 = 0.054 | 43.5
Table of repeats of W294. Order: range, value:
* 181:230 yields 39.6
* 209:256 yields 33.3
